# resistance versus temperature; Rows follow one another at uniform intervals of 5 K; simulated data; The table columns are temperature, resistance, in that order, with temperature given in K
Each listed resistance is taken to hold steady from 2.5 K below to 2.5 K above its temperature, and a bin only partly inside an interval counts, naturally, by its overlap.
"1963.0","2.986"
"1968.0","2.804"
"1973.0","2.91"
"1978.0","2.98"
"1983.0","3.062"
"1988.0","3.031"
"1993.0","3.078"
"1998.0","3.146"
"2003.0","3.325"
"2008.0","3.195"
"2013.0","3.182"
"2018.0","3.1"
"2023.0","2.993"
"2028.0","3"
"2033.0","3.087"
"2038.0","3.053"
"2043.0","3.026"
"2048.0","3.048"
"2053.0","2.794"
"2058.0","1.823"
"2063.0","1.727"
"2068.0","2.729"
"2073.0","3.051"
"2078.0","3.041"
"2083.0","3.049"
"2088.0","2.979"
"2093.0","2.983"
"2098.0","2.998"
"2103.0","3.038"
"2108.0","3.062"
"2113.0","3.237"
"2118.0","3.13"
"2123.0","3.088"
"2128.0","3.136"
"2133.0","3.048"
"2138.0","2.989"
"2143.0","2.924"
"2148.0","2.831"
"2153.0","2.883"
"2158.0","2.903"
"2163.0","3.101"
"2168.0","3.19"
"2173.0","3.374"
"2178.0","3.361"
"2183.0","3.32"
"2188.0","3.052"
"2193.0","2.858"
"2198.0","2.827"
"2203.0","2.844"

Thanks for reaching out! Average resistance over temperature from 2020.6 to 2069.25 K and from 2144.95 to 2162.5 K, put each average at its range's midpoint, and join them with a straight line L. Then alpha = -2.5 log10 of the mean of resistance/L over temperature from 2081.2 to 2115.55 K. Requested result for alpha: -0.09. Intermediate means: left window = 2.73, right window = 2.9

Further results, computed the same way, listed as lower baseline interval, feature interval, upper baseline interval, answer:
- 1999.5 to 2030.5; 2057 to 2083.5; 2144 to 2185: 0.210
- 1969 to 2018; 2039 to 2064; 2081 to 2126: 0.199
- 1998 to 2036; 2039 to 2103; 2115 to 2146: 0.112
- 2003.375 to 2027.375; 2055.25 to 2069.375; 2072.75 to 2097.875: 0.429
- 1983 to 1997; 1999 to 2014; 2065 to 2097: -0.064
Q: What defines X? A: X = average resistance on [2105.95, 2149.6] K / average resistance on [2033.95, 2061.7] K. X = 1.1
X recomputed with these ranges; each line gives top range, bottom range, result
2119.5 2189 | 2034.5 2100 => 1.10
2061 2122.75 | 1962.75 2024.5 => 0.96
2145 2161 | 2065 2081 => 0.99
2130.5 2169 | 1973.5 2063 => 1.01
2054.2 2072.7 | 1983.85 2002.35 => 0.73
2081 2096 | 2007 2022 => 0.96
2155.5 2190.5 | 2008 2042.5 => 1.04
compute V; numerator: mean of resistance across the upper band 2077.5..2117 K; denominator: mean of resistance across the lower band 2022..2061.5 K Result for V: 1.1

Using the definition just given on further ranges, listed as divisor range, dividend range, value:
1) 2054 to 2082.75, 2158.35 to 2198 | 1.24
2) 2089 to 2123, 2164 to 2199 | 1.03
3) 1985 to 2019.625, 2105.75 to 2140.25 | 0.98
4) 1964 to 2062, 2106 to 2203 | 1.03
